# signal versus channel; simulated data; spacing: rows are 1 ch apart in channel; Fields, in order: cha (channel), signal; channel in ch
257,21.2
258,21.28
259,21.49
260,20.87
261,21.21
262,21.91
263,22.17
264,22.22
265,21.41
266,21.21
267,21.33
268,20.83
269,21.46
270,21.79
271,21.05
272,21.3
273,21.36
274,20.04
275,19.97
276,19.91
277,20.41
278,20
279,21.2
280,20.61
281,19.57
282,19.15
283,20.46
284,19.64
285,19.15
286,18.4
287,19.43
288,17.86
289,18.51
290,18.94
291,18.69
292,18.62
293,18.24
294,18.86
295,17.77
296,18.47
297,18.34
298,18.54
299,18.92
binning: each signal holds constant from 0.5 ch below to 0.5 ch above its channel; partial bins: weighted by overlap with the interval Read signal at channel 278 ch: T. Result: 20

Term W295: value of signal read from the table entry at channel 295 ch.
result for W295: 17.77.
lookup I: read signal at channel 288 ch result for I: 17.86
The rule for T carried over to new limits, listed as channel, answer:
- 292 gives 18.62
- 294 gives 18.86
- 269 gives 21.46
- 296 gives 18.47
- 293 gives 18.24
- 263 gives 22.17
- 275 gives 19.97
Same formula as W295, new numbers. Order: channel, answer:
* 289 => 18.51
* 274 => 20.04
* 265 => 21.41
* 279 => 21.2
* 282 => 19.15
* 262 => 21.91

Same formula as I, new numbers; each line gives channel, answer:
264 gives 22.22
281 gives 19.57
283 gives 20.46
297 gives 18.34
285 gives 19.15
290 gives 18.94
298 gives 18.54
